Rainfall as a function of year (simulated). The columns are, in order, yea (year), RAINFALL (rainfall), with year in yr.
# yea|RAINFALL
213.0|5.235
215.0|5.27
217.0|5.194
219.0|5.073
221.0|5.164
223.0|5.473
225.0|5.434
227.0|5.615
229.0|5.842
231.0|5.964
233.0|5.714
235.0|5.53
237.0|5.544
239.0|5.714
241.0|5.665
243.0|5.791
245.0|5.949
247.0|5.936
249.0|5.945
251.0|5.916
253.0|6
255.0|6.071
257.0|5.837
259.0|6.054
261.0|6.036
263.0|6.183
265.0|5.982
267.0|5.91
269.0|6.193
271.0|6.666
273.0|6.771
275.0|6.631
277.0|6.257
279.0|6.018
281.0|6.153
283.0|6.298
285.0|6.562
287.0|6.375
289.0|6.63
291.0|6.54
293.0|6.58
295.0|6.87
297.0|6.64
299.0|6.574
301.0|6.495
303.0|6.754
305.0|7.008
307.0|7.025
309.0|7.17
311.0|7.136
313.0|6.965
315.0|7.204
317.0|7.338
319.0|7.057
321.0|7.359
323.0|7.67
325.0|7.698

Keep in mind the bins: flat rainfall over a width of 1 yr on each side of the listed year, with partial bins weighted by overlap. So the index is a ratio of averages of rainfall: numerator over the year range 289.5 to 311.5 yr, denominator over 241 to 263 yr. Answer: 1.14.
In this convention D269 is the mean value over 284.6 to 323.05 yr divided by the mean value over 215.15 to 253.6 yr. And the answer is 1.2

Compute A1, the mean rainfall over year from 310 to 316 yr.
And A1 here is 7.1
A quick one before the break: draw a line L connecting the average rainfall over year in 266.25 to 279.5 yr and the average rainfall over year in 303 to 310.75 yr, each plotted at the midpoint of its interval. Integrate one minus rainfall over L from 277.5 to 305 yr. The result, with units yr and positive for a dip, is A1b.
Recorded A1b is 0.9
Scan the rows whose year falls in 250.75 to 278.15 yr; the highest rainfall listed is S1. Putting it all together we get 6.771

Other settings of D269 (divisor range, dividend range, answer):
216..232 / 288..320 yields 1.26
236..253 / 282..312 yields 1.15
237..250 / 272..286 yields 1.10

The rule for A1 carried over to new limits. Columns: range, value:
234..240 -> 5.6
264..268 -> 5.95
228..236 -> 5.76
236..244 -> 5.68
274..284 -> 6.27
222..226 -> 5.45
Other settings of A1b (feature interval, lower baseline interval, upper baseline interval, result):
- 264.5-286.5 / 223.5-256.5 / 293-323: 0.30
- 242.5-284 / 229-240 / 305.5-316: 0.67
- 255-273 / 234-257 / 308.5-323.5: 0.15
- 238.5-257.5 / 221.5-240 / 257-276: 0.13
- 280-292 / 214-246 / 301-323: 0.34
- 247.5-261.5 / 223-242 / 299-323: 0.17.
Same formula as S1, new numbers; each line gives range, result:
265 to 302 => 6.87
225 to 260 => 6.071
